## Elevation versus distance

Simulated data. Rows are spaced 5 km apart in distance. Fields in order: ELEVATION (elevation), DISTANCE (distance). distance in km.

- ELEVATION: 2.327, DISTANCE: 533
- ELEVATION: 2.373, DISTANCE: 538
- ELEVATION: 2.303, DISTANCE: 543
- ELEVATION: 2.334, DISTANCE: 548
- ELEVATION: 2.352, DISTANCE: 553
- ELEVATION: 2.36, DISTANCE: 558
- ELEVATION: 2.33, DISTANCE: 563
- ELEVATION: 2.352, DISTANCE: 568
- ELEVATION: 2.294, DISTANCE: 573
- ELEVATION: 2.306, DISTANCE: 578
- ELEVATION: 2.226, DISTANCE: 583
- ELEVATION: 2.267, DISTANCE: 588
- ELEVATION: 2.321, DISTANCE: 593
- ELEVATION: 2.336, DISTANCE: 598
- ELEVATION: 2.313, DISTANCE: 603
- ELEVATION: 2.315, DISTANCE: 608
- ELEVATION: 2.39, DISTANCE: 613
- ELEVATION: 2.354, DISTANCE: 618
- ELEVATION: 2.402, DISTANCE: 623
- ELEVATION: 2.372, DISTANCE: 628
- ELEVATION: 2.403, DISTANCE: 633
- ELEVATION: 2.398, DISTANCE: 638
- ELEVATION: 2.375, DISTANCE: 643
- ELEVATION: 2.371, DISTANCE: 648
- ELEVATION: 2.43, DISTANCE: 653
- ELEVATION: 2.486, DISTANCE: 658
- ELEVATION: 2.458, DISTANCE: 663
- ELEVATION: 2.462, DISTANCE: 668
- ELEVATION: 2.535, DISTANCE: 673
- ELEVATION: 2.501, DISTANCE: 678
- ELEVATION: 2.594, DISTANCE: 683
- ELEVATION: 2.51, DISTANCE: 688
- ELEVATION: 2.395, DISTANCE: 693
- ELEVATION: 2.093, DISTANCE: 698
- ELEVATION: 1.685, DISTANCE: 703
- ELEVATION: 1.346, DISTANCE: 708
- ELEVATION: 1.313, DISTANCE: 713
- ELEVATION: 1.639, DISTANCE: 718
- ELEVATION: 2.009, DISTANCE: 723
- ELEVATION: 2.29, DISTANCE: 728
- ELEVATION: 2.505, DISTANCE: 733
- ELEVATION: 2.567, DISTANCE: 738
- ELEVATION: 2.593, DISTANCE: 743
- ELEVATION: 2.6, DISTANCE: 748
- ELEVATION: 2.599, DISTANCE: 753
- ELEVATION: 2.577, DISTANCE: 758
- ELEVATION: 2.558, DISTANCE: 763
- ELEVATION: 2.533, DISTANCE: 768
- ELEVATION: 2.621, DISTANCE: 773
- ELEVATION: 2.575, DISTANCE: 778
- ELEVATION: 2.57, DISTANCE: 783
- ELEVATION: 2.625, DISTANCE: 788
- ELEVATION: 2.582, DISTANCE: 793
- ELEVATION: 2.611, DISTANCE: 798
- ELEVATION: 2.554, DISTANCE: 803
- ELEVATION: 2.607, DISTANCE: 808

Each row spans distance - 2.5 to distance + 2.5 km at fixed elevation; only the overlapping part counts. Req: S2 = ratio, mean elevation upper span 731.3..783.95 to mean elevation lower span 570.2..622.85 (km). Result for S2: 1.11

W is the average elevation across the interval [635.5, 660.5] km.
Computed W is 2.41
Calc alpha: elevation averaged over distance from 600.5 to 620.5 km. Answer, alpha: 2.34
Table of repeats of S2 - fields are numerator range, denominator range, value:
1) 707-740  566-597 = 0.86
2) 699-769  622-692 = 0.89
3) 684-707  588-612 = 0.92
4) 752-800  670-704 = 1.09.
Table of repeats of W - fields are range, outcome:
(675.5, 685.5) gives 2.55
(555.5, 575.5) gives 2.33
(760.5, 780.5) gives 2.57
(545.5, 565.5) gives 2.34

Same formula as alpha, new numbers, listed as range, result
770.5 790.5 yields 2.6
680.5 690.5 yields 2.55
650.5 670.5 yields 2.46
